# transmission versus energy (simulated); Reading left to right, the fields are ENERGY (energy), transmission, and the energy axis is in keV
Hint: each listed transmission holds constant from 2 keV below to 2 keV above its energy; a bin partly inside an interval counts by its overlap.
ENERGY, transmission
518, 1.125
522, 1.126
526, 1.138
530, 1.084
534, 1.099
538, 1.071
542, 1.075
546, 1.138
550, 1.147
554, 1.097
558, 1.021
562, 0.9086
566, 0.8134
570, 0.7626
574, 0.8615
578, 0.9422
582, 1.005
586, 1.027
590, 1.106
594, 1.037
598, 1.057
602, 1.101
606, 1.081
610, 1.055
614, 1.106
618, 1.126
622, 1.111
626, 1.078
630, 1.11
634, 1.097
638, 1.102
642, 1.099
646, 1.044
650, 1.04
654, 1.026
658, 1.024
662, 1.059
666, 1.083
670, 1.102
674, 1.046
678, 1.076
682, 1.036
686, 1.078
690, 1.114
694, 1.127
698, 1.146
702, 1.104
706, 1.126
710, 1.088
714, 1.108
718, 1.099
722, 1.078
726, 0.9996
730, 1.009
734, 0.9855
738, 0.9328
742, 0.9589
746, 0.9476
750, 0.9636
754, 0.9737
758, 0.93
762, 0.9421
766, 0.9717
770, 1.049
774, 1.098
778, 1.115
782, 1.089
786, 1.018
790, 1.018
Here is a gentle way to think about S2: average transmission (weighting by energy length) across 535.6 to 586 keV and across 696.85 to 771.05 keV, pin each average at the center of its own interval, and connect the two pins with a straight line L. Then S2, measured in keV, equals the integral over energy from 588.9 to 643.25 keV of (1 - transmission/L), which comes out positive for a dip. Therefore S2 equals -4.95 keV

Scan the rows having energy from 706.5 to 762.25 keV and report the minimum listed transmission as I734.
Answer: 0.93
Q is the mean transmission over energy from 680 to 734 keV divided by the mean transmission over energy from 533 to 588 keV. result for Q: 1.09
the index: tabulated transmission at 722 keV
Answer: 1.078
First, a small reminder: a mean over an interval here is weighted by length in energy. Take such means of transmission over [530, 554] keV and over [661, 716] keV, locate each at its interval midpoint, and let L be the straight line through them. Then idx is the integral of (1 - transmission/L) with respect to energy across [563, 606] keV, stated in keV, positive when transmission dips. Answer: 4.9 keV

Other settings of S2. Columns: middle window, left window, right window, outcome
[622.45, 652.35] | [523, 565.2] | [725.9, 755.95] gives -1.7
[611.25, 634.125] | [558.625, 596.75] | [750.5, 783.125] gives -3.4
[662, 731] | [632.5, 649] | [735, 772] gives -4.1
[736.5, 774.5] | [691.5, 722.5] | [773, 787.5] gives 4.1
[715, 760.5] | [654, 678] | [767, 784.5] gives 3.5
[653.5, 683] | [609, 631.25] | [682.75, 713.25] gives 1.2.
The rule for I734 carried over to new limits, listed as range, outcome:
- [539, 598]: 0.7626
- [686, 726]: 0.9996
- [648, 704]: 1.024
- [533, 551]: 1.071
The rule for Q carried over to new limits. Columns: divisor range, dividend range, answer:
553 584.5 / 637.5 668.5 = 1.15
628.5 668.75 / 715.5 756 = 0.93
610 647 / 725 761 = 0.88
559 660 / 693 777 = 1.00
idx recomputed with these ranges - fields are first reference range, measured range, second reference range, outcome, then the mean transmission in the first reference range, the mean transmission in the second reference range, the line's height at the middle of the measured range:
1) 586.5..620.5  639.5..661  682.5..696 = 0.8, 1.08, 1.1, 1.09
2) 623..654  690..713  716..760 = -2.1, 1.08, 0.989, 1.02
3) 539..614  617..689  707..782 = -4.1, 1.02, 1.02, 1.02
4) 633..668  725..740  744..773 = 0.2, 1.06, 0.973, 0.994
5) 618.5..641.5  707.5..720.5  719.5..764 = -1.2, 1.1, 0.976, 1.01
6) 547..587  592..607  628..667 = -0.9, 0.961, 1.07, 1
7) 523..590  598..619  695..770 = -1.5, 1.02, 1.02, 1.02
